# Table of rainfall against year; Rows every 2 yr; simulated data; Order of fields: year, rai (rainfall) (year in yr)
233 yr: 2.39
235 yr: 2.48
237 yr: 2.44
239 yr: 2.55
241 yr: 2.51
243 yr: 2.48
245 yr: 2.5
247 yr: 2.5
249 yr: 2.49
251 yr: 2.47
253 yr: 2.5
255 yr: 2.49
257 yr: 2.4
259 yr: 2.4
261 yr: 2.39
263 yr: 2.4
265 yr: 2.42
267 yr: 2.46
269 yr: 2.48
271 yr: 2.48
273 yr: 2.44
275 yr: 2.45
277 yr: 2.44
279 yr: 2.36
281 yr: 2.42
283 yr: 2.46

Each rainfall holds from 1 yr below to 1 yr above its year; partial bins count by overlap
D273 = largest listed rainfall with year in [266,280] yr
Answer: 2.48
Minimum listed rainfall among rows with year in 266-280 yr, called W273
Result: 2.36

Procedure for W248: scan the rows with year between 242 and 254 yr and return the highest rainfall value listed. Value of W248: 2.5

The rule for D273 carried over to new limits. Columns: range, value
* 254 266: 2.49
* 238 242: 2.55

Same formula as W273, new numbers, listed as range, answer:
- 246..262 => 2.39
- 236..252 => 2.44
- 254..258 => 2.4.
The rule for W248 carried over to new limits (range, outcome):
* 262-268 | 2.46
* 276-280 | 2.44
